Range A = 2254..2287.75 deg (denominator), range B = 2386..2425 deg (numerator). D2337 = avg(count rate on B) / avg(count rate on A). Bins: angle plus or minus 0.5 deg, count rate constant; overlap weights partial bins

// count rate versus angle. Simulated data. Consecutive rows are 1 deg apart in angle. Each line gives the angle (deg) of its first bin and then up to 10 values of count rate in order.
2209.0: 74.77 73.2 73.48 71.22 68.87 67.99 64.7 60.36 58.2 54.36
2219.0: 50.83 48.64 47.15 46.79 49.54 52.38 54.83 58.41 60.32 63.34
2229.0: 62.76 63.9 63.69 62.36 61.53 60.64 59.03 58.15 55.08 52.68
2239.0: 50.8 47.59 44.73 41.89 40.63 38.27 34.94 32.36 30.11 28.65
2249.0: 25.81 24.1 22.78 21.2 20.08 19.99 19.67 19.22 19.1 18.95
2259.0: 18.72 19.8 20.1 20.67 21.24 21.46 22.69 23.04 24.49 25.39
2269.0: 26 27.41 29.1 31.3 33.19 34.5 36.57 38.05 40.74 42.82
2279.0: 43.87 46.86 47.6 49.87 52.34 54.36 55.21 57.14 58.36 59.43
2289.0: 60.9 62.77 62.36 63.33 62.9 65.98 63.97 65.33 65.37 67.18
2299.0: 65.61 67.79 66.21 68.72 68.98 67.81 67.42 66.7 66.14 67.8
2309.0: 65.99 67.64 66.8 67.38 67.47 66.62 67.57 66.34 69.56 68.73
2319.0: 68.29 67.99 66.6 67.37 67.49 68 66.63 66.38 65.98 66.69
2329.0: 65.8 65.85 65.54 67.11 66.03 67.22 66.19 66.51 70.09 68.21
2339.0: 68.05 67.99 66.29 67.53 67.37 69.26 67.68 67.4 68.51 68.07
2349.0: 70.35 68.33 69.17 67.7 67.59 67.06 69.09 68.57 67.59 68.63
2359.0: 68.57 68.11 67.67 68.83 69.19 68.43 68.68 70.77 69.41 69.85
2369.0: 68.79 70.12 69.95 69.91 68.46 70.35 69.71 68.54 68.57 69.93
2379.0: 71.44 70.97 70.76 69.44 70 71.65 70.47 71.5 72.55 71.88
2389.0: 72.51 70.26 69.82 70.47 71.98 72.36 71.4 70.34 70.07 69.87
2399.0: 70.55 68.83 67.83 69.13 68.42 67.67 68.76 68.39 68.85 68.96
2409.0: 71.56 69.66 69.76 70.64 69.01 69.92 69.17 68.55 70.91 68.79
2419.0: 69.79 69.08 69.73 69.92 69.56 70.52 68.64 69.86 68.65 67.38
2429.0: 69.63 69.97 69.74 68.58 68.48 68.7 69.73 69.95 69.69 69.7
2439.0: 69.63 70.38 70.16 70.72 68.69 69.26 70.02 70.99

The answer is 2.1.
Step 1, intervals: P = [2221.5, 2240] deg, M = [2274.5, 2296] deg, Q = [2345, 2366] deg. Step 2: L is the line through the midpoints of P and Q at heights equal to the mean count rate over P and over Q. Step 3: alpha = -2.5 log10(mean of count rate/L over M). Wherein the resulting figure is 0.16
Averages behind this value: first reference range 57.3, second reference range 68.4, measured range 53.9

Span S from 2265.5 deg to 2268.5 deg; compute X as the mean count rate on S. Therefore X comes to 24.3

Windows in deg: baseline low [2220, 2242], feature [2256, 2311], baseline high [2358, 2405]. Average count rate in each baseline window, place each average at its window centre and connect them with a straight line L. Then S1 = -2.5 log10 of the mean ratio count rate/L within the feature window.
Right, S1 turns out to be 0.27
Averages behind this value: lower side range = 55.5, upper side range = 69.9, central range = 47.5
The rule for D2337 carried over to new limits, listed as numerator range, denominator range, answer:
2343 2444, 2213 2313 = 1.46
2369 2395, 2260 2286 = 2.02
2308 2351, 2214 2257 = 1.47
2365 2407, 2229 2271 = 2.02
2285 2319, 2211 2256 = 1.36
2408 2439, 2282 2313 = 1.09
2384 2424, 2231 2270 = 2.10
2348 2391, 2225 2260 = 1.69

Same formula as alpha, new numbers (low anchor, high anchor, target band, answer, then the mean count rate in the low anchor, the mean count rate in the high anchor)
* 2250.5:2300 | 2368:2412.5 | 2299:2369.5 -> -0.226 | 40.1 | 70.1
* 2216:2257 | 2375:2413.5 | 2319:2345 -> -0.119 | 45.1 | 70.1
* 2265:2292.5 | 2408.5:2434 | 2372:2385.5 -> -0.136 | 43.6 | 69.5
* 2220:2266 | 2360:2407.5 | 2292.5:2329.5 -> -0.231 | 39.4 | 69.9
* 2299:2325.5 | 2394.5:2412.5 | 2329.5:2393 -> -0.007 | 67.4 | 69.5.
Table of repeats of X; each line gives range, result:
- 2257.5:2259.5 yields 18.8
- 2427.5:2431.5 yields 69.2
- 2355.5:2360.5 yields 68.3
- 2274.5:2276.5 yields 37.3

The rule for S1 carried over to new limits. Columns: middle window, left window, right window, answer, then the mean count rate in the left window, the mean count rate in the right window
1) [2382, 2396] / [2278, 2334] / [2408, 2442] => -0.05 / 63.7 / 69.6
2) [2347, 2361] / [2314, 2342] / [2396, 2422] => -0.01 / 67.2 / 69.4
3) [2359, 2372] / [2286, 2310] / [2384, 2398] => 0.00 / 65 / 71.2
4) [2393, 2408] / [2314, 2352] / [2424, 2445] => -0.01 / 67.5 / 69.4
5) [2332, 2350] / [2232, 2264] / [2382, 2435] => -0.23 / 34.1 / 69.8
